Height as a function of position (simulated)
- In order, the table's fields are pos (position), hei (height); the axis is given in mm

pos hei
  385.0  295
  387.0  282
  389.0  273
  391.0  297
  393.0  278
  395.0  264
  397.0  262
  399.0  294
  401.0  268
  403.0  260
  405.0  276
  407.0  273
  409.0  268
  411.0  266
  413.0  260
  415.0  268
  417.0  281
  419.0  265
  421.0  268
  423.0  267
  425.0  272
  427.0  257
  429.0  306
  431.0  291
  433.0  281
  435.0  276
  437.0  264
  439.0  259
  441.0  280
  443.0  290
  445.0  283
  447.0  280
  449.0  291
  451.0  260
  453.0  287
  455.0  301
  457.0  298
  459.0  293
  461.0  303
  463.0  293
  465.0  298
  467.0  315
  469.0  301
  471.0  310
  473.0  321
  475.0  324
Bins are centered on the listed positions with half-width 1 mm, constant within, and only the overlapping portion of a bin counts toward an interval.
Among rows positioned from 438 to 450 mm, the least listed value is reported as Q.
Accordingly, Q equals 259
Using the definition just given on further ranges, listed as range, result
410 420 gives 260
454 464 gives 293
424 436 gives 257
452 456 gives 287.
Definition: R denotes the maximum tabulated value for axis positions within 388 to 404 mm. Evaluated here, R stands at 297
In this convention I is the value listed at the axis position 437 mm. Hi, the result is 264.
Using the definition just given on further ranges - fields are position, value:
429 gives 306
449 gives 291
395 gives 264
